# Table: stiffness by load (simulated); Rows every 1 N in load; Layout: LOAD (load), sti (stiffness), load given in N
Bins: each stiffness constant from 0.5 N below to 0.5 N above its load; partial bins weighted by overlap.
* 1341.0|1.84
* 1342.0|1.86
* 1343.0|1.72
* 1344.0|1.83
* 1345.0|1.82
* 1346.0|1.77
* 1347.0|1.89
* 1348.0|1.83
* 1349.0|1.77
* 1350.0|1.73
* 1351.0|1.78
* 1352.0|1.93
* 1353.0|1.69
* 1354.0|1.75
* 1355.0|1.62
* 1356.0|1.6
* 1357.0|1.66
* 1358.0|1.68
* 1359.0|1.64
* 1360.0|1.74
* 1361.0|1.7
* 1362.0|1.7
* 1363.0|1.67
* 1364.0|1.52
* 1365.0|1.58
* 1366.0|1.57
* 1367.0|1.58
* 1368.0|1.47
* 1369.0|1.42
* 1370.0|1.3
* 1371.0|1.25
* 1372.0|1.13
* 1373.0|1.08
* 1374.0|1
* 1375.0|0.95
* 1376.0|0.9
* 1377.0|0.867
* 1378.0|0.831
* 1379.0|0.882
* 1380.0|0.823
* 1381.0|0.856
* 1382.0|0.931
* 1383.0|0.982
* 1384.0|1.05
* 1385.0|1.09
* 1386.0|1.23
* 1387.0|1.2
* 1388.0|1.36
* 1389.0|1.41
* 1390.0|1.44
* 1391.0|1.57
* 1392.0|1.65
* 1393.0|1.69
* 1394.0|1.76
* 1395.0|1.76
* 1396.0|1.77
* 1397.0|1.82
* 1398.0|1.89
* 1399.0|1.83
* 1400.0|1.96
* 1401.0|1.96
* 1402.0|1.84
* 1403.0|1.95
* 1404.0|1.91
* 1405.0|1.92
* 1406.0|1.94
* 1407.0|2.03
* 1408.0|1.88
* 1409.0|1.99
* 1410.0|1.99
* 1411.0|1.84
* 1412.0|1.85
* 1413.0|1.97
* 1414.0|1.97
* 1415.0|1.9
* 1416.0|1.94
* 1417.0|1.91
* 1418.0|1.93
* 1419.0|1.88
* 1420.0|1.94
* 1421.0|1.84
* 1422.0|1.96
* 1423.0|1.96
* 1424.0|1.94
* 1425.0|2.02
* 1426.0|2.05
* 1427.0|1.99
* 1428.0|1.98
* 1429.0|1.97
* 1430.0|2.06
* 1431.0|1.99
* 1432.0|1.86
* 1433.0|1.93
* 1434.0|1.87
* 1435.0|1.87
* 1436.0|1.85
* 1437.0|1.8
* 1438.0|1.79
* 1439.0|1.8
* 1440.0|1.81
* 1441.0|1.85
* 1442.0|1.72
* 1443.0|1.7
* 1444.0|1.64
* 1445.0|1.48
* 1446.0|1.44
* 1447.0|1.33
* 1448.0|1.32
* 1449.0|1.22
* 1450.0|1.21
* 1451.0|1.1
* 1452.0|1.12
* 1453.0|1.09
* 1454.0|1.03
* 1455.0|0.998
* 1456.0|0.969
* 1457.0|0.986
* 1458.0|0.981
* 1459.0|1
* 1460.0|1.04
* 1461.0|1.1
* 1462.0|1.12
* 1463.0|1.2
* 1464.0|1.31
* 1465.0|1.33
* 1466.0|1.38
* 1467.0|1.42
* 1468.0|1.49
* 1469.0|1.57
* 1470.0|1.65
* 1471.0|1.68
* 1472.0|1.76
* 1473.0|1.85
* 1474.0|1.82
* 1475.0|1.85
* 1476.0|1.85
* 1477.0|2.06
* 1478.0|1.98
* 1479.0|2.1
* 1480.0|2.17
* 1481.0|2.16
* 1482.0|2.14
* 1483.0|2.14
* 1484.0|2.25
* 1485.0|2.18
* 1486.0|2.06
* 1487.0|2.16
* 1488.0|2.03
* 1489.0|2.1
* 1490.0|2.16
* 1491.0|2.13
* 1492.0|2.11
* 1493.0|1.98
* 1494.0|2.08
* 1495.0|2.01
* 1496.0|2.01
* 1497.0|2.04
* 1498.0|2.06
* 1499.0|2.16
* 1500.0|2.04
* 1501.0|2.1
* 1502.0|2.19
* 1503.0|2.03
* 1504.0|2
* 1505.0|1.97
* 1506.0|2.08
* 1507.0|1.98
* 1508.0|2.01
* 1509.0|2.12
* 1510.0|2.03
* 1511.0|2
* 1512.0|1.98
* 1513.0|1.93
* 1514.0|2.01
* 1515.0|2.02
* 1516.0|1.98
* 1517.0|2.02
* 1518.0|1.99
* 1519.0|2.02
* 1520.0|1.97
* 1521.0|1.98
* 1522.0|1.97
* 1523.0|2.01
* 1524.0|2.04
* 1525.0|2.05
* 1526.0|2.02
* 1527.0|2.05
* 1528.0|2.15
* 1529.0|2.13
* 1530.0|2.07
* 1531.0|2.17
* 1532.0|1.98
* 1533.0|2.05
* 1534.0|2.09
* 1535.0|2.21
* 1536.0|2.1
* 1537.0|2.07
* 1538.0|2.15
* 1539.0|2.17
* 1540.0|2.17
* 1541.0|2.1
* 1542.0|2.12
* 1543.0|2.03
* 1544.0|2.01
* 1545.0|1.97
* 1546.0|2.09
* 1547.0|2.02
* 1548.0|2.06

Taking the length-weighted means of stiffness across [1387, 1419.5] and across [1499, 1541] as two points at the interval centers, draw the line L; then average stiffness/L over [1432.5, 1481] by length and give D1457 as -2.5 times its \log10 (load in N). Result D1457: 0.26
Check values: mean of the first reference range 1.82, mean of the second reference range 2.05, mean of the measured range 1.52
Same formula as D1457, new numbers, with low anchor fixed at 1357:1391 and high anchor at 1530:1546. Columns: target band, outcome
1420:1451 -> -0.12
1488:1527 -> -0.05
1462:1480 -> 0.06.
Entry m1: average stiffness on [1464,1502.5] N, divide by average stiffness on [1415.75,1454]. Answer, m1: 1.12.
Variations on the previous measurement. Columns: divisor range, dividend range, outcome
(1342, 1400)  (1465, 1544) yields 1.36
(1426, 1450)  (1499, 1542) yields 1.18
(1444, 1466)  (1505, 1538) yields 1.73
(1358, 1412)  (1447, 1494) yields 1.08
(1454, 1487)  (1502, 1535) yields 1.26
